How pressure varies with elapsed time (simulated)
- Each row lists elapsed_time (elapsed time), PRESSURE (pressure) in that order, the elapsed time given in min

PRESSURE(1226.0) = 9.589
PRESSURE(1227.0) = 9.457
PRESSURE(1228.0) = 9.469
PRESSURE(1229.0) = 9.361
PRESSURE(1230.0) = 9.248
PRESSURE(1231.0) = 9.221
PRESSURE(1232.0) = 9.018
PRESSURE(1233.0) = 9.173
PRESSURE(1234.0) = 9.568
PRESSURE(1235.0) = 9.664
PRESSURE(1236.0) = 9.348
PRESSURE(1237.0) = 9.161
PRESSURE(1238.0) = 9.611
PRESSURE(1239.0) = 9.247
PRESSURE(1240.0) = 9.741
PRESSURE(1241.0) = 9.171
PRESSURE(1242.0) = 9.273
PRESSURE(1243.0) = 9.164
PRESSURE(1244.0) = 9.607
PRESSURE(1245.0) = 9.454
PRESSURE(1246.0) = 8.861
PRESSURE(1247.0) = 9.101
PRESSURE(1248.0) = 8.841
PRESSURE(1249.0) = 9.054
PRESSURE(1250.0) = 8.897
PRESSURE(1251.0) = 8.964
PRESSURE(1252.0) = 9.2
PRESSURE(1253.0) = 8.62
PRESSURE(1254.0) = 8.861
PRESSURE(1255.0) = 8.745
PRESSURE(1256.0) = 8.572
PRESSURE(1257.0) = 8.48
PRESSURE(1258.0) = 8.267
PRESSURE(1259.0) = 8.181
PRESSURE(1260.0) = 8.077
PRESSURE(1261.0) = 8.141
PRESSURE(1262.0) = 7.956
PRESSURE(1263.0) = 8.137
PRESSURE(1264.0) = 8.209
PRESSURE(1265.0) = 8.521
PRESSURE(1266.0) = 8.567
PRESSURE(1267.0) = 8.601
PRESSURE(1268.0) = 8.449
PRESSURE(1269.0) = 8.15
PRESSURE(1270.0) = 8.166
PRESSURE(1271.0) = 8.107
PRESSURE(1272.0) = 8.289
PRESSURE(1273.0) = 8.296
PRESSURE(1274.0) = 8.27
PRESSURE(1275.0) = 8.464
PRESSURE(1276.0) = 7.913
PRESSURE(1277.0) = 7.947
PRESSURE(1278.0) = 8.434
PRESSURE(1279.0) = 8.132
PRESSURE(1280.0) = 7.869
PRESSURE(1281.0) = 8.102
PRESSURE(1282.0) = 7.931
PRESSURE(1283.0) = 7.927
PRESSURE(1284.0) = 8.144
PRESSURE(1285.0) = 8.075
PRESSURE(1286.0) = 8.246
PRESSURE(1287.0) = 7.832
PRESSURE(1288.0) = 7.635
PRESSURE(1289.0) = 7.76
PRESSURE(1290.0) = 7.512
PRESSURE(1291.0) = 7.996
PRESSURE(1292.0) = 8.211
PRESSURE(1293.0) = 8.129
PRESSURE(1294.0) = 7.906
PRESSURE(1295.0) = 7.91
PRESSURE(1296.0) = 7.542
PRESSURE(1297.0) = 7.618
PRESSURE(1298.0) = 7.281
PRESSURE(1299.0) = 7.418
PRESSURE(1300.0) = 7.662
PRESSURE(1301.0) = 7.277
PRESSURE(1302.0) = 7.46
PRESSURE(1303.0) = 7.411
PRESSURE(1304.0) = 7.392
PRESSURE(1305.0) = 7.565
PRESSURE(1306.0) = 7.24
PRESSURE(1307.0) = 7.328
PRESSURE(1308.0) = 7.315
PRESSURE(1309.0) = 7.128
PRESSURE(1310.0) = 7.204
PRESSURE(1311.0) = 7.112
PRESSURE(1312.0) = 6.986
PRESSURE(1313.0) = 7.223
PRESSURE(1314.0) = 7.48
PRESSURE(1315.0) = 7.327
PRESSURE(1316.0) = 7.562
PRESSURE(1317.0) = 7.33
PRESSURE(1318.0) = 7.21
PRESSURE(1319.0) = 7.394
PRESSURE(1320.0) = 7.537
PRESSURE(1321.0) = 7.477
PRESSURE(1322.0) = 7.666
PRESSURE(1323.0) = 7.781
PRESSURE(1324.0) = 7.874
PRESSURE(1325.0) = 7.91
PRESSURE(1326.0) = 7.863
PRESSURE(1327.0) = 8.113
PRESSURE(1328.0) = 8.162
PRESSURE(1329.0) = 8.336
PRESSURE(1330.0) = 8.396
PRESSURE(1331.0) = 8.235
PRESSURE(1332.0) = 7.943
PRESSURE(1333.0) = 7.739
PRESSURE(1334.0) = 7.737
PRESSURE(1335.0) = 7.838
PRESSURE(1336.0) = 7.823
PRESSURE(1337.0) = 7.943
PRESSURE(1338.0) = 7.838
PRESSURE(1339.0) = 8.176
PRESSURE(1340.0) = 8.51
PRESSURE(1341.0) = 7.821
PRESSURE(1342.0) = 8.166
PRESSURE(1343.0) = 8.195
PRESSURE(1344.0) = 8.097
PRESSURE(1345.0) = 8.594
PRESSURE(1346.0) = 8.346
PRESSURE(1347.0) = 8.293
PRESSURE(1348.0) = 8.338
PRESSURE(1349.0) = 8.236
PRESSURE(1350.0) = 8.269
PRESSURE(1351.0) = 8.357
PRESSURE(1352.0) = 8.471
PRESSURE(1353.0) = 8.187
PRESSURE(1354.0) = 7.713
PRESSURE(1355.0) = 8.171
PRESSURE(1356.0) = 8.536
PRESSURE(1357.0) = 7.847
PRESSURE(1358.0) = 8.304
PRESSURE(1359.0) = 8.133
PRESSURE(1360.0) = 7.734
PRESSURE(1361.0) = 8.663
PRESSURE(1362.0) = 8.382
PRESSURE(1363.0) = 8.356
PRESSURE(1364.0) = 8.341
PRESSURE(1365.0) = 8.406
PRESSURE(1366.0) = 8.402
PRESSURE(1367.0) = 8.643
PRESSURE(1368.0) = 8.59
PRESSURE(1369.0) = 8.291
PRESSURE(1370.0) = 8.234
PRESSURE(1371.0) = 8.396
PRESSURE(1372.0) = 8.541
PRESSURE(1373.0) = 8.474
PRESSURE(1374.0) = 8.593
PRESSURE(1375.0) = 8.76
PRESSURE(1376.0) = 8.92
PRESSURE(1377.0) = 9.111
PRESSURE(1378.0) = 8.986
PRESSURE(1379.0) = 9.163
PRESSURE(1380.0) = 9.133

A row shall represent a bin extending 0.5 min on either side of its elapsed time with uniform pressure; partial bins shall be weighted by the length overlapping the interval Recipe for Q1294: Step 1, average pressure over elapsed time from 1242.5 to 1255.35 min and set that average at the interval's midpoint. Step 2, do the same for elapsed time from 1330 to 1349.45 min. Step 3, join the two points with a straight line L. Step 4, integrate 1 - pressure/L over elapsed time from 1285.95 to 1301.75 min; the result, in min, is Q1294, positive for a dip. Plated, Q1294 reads 1.56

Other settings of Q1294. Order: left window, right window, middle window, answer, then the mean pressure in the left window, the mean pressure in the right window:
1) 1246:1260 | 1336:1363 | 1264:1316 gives 4.37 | 8.73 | 8.2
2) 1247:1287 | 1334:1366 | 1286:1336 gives 3.80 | 8.36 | 8.19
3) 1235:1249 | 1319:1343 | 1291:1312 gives 2.22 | 9.28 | 7.94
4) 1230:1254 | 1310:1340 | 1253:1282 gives 1.56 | 9.21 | 7.73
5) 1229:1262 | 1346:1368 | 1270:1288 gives 1.40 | 9.01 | 8.28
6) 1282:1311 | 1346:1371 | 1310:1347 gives 0.73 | 7.64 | 8.29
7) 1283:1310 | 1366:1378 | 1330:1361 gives 0.51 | 7.65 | 8.6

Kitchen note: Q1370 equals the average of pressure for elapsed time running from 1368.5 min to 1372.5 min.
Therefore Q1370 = 8.37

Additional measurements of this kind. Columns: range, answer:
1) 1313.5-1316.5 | 7.46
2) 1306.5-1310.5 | 7.24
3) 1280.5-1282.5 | 8.02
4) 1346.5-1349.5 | 8.29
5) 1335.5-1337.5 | 7.88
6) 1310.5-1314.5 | 7.2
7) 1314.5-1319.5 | 7.36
